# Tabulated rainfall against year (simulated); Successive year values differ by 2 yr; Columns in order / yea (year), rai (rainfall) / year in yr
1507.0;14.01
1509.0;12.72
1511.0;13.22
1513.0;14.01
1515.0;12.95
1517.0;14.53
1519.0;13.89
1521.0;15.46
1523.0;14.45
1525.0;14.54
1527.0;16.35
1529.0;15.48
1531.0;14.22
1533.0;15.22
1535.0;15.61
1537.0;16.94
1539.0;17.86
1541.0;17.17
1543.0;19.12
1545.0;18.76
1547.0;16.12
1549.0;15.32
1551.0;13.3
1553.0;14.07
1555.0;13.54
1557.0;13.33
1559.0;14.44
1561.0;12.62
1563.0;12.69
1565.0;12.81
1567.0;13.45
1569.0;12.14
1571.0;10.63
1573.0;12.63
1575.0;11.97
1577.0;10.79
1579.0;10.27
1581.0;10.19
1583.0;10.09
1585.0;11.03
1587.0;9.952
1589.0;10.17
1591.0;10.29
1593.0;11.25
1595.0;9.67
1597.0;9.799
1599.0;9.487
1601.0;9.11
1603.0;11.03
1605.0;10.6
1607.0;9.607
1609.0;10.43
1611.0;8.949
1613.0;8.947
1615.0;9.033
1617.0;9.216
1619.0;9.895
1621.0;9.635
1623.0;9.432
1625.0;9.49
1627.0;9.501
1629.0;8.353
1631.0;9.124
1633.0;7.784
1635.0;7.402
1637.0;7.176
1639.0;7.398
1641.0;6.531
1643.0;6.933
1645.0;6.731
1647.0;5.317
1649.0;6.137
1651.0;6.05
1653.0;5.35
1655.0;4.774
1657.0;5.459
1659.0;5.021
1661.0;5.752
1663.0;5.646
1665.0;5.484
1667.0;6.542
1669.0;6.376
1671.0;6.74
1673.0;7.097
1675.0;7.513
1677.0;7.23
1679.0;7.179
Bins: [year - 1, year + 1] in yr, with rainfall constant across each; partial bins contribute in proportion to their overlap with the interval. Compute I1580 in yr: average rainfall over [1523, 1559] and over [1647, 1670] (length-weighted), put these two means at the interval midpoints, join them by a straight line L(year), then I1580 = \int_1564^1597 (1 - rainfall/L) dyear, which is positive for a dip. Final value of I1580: 3.4 yr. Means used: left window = 15.6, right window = 5.67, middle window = 11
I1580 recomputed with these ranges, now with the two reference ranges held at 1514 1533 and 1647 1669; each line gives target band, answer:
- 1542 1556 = -3.0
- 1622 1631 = -1.7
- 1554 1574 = -1.4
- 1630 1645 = -0.8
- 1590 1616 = -1.5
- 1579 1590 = 0.3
